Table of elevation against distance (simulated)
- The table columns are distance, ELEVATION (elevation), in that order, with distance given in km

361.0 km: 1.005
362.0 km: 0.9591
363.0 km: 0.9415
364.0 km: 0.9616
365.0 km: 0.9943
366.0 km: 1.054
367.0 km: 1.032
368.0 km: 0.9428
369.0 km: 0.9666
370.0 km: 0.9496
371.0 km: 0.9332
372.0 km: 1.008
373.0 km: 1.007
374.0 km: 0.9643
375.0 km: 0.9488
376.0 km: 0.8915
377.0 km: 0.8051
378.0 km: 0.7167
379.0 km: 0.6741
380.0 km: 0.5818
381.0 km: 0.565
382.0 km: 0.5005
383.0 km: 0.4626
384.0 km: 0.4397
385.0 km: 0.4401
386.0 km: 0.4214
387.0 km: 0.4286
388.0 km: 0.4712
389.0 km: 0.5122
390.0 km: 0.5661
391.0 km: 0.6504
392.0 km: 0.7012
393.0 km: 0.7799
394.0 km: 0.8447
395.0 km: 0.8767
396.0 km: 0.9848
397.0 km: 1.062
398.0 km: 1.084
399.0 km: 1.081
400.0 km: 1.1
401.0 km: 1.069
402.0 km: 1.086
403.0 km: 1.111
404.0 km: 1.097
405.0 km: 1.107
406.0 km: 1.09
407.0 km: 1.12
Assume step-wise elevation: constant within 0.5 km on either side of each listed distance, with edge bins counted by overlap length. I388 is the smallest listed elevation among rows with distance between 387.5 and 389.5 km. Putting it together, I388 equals 0.4712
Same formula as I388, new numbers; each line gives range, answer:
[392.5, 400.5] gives 0.7799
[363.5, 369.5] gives 0.9428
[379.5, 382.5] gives 0.5005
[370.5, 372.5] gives 0.9332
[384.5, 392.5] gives 0.4214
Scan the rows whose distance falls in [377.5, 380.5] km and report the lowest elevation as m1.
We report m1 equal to 0.5818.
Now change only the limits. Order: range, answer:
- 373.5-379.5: 0.6741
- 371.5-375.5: 0.9488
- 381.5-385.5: 0.4397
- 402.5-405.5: 1.097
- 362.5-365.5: 0.9415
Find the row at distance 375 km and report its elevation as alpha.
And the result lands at 0.9488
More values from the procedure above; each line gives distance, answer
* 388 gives 0.4712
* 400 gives 1.1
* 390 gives 0.5661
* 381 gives 0.565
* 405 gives 1.107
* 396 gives 0.9848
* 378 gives 0.7167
